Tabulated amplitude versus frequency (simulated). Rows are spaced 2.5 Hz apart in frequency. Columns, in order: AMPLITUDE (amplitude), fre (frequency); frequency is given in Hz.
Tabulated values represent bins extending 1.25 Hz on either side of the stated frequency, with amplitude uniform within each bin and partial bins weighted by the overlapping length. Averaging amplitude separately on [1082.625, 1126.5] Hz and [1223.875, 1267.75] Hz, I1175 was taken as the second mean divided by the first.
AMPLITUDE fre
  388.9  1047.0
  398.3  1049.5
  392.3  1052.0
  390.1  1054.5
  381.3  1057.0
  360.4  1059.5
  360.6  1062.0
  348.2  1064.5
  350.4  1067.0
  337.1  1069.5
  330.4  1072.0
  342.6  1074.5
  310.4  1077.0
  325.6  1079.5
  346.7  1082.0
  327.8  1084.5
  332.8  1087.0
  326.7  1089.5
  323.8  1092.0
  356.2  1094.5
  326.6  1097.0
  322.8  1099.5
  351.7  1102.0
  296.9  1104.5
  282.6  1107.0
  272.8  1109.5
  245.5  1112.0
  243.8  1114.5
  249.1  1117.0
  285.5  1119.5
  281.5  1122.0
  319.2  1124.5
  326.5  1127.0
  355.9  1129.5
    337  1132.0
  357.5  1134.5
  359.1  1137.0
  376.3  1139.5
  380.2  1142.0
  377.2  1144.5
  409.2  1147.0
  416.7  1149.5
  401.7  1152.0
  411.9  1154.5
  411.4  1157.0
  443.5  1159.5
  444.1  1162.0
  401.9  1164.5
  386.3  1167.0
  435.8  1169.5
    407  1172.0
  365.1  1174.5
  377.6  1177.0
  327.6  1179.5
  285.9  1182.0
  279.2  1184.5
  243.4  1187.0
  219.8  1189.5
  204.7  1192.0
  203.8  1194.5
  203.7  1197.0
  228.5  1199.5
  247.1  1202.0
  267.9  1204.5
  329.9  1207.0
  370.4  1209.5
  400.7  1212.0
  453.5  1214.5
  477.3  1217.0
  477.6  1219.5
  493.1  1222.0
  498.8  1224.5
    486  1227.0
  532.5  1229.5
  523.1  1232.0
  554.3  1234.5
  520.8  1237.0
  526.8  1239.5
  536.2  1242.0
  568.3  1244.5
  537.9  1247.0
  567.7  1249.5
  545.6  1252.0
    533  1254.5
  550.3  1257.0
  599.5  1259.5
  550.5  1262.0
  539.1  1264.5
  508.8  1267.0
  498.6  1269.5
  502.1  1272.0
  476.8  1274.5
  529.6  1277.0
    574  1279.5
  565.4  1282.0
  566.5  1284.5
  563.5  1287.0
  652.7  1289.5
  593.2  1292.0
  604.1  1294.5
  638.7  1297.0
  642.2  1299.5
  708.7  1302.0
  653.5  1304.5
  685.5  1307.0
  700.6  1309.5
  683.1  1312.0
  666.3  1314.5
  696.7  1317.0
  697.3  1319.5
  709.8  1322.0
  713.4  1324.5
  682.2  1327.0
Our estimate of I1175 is 1.8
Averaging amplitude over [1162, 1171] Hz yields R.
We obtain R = 413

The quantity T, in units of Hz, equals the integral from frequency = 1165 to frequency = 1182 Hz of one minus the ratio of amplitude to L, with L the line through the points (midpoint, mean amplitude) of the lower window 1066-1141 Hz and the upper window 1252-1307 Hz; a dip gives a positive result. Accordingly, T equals 1.8 Hz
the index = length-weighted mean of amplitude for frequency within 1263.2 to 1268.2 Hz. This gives 524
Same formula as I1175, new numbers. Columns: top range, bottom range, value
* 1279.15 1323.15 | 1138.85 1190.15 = 1.73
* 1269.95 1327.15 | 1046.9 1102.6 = 1.80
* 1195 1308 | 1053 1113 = 1.54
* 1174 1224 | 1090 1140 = 1.04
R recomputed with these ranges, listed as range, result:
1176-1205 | 256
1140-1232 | 372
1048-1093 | 350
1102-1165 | 347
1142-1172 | 411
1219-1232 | 501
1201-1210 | 300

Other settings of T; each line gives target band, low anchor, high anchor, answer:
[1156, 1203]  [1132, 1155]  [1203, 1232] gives 9.87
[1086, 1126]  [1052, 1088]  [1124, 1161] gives 6.88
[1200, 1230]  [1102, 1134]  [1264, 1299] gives 2.85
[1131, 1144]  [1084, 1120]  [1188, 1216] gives -2.92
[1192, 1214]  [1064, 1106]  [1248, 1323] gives 9.34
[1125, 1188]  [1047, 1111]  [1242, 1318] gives 8.98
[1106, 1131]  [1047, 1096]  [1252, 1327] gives 7.36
